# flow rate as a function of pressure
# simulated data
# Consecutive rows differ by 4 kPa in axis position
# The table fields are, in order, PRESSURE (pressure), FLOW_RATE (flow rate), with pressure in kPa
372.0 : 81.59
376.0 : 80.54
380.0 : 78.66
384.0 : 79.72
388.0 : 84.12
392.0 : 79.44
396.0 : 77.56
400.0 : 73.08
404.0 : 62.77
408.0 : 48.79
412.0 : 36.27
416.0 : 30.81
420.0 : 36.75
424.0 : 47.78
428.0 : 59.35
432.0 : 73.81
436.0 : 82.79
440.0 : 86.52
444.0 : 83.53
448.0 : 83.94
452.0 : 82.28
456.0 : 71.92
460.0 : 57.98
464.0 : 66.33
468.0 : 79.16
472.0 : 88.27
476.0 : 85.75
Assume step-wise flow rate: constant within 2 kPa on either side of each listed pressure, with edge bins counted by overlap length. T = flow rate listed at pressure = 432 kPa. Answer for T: 73.81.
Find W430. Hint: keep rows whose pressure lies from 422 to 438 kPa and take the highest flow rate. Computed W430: 82.79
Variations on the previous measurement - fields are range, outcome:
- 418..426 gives 47.78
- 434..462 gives 86.52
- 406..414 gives 48.79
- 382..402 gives 84.12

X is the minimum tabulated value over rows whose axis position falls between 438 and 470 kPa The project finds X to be 57.98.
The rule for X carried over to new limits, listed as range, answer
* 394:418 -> 30.81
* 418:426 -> 36.75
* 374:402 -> 73.08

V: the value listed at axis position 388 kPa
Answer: 84.12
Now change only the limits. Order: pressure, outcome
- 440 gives 86.52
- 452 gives 82.28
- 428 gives 59.35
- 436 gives 82.79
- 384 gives 79.72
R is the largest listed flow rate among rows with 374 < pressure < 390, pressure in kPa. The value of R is 84.12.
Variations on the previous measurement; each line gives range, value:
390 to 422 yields 79.44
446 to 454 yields 83.94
